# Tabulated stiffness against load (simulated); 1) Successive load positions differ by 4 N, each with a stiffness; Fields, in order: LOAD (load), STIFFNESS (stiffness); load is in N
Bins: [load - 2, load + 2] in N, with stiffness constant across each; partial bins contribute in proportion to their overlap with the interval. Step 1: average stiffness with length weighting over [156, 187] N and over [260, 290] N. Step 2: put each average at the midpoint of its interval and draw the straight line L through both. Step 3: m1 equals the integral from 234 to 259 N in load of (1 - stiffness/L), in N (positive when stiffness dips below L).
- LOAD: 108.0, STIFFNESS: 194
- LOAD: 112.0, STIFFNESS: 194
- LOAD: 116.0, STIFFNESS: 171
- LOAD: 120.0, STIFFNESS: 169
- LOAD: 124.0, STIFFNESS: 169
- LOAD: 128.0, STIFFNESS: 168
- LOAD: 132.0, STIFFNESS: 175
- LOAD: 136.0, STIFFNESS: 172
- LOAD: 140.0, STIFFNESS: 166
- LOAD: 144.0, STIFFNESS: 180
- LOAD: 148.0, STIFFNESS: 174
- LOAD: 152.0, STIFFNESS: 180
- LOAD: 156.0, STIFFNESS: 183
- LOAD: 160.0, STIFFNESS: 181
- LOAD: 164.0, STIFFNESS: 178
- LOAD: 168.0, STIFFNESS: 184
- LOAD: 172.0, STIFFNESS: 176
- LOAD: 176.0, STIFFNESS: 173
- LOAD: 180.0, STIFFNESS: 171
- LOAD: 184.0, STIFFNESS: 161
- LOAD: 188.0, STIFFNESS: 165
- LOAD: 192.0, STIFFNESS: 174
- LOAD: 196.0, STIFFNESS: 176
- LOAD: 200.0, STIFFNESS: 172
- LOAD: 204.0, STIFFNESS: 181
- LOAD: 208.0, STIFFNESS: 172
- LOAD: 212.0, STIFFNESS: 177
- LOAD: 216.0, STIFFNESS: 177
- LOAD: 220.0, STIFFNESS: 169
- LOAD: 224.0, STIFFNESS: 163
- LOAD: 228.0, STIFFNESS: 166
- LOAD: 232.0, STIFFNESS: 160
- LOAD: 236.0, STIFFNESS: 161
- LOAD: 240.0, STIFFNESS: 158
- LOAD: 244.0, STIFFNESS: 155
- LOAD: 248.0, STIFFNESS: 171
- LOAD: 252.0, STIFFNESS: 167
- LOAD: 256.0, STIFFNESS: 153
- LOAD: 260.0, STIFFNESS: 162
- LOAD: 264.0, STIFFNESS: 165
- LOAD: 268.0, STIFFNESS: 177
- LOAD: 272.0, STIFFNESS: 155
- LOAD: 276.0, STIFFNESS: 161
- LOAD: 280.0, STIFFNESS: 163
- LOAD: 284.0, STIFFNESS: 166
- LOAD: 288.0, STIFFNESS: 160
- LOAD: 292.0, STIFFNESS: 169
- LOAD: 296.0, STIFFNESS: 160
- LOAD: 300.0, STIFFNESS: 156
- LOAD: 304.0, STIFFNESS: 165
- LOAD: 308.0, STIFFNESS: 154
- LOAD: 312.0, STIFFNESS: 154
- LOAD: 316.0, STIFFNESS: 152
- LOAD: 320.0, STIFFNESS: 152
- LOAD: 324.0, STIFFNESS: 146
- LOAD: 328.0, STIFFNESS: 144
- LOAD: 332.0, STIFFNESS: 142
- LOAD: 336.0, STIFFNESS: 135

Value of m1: 0.9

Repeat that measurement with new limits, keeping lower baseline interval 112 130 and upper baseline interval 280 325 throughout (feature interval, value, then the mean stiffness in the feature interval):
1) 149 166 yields -1.1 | 180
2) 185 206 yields -0.8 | 173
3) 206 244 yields -0.5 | 166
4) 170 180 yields -0.4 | 174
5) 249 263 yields 0.0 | 162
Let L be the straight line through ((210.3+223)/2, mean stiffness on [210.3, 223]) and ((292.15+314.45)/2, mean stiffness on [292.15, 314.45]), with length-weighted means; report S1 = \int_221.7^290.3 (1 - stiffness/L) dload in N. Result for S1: 1.7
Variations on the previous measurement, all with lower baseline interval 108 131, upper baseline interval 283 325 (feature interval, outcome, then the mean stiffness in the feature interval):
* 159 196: -0.7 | 174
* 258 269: -0.4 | 167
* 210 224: -0.5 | 173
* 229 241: 0.3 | 160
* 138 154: -0.2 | 175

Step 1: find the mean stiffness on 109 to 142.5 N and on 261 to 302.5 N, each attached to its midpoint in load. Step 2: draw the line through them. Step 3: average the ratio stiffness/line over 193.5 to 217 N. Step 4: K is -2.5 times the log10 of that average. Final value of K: -0.047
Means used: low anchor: 174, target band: 176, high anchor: 163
